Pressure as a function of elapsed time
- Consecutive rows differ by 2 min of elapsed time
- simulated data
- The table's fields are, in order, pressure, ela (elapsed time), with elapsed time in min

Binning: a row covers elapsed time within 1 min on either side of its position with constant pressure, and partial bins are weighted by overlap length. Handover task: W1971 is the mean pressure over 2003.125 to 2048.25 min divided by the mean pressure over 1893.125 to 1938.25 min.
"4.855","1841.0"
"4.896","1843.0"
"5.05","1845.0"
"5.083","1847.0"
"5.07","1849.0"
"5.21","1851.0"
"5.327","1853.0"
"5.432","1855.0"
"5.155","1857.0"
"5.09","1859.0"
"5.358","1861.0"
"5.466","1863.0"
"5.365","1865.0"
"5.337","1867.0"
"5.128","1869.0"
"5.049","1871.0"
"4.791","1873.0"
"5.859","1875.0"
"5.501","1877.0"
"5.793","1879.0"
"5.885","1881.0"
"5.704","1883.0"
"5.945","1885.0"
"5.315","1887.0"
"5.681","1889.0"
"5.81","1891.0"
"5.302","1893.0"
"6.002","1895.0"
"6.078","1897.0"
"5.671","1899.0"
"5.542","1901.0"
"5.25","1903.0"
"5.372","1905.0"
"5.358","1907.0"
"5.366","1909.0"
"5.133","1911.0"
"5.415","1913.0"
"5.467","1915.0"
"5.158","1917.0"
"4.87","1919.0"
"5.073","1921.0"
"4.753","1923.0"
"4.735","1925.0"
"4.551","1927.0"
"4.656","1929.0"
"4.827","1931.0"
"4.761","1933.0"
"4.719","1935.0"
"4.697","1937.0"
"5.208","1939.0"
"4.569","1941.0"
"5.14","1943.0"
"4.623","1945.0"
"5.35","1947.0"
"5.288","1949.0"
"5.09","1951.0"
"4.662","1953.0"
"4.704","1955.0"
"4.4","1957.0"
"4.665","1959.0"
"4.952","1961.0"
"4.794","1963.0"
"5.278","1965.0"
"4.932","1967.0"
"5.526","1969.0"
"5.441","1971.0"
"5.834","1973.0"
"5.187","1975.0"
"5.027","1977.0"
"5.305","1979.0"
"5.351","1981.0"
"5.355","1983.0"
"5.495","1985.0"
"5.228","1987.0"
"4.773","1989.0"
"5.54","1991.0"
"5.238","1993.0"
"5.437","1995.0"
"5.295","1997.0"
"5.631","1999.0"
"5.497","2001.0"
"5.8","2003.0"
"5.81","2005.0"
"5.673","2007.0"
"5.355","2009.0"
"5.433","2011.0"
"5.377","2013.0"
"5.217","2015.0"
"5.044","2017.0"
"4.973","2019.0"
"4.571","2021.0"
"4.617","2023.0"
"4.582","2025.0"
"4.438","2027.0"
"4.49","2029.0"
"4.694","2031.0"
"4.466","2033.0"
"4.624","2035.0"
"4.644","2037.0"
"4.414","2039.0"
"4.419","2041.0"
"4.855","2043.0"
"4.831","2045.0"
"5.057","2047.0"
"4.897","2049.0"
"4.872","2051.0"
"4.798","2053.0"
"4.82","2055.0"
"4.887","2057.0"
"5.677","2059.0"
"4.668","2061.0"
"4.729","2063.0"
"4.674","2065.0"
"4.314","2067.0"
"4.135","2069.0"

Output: 1.0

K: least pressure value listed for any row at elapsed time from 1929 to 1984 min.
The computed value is 4.4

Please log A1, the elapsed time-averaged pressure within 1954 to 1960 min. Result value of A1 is 4.59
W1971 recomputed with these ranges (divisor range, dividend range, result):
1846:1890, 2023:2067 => 0.88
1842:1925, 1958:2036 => 0.96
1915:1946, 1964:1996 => 1.10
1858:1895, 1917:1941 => 0.88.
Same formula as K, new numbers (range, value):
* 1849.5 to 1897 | 4.791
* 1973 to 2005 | 4.773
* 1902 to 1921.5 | 4.87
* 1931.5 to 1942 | 4.569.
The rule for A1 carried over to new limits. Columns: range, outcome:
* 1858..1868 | 5.32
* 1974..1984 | 5.25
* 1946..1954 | 5.1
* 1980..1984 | 5.35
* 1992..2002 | 5.42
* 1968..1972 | 5.48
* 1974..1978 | 5.11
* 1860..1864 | 5.41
